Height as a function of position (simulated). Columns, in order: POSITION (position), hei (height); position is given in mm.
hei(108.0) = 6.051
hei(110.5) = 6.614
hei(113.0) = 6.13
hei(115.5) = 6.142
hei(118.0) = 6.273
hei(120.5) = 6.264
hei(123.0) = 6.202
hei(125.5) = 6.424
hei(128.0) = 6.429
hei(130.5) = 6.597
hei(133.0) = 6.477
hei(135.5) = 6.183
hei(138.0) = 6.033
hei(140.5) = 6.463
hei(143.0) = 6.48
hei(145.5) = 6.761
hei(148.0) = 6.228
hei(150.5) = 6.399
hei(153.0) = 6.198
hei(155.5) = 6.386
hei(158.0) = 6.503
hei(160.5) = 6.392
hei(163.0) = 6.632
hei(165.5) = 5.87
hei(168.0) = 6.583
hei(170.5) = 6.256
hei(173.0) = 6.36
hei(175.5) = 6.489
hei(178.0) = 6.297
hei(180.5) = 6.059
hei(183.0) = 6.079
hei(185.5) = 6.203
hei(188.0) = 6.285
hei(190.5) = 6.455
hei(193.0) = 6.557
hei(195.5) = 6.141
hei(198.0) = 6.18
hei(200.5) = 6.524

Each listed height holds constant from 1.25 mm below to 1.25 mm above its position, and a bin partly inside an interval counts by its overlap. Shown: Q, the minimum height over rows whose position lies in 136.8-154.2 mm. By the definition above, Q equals 6.033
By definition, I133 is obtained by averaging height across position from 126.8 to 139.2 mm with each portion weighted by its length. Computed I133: 6.34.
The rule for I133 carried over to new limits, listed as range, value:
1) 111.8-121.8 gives 6.2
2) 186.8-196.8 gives 6.36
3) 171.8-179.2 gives 6.38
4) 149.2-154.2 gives 6.3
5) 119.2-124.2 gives 6.23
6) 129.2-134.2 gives 6.54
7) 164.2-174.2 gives 6.27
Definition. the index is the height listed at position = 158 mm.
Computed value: 6.503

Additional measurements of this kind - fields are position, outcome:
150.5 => 6.399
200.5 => 6.524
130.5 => 6.597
